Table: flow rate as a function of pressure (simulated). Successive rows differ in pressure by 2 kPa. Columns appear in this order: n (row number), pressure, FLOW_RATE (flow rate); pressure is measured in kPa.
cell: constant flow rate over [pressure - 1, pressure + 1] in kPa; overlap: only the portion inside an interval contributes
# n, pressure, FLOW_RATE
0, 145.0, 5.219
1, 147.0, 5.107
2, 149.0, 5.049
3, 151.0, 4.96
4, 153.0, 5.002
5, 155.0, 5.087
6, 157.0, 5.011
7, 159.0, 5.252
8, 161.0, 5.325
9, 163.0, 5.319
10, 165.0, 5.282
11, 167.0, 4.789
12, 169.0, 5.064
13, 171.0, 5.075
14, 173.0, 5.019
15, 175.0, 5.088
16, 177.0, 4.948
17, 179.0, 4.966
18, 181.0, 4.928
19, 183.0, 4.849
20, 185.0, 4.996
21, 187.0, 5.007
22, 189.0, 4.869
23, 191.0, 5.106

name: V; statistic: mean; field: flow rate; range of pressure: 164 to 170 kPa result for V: 5.04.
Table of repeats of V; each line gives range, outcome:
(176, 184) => 4.92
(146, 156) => 5.04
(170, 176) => 5.06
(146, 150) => 5.08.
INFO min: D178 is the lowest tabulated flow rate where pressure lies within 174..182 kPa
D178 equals 4.928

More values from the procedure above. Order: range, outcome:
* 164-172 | 4.789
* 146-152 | 4.96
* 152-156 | 5.002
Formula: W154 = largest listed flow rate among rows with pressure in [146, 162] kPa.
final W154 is 5.325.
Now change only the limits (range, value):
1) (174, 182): 5.088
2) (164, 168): 5.282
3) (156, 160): 5.252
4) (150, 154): 5.002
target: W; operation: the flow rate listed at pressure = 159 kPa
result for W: 5.252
